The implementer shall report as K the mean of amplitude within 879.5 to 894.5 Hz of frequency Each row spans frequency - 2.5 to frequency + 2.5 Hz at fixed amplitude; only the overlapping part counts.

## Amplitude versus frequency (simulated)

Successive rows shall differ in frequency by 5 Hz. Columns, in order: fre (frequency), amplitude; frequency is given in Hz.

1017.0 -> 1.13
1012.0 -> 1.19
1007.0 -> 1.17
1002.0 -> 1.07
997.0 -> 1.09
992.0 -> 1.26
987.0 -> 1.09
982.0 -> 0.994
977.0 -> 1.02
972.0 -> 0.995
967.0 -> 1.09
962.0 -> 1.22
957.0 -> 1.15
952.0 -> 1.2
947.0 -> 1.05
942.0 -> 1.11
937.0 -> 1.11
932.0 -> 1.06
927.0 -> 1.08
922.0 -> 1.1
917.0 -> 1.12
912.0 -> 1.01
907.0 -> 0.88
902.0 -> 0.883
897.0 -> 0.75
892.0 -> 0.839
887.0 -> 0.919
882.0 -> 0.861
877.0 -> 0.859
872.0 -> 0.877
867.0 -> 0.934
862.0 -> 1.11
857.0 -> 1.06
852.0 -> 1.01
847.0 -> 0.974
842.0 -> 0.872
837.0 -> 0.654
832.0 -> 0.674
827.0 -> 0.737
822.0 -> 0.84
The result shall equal 0.873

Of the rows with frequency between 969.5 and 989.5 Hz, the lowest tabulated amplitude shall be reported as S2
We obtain 0.994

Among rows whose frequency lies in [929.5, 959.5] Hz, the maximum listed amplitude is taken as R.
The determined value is 1.2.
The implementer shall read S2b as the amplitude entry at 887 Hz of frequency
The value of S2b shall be 0.919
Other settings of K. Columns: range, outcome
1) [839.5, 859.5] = 0.979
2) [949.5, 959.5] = 1.18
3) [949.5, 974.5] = 1.13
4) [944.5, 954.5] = 1.12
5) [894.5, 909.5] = 0.838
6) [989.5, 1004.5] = 1.14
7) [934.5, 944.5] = 1.11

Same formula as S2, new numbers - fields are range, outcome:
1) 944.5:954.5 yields 1.05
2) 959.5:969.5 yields 1.09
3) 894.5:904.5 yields 0.75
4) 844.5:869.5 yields 0.934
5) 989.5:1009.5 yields 1.07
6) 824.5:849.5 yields 0.654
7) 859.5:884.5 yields 0.859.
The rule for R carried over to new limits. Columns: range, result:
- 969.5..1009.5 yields 1.26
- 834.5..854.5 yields 1.01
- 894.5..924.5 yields 1.12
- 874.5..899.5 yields 0.919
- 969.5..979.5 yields 1.02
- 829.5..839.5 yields 0.674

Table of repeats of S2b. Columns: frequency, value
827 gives 0.737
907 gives 0.88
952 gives 1.2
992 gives 1.26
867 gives 0.934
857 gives 1.06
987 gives 1.09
